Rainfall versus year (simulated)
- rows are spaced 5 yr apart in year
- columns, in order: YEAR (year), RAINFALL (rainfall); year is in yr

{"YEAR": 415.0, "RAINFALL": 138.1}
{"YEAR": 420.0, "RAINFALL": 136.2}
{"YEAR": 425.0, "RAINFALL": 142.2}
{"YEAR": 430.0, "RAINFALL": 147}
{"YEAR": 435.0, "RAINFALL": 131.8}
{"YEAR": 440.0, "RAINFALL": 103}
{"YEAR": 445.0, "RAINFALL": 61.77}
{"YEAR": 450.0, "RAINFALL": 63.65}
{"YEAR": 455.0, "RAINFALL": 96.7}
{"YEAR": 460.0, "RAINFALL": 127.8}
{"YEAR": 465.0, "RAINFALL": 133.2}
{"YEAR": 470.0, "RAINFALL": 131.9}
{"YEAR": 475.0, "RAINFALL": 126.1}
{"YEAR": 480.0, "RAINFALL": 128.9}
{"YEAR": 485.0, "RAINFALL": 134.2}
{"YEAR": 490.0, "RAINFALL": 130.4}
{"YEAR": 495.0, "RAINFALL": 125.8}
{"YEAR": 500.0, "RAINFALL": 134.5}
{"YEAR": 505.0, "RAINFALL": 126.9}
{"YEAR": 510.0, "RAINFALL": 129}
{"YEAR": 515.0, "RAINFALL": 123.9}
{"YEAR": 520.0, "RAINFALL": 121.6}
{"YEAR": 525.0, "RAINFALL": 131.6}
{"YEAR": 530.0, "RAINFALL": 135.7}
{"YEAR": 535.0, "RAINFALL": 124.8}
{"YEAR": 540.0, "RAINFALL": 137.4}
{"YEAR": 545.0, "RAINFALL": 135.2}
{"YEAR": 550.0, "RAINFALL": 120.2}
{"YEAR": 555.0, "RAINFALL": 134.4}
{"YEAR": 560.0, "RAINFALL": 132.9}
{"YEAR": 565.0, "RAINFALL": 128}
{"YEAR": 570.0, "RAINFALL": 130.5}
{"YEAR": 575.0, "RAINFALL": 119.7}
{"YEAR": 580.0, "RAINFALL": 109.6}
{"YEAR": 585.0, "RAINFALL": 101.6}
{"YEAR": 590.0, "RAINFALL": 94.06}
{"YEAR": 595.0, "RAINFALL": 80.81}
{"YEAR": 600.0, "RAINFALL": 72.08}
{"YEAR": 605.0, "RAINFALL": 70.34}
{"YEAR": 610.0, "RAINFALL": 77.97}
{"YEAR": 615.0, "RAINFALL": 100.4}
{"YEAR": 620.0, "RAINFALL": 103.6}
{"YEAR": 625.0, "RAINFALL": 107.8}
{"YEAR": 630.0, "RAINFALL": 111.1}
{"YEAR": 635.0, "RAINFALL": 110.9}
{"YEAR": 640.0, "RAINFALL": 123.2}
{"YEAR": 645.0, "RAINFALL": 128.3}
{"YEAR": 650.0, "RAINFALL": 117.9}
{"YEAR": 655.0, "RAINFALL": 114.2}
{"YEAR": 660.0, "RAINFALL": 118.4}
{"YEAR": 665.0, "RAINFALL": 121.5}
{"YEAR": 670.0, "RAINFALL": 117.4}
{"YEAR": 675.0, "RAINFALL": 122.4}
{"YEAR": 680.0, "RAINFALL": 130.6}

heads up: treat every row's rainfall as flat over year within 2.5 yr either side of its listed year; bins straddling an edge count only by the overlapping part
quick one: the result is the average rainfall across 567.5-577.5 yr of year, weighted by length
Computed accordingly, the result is 125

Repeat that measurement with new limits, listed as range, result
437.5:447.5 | 82.4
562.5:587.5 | 118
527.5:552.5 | 131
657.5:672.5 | 119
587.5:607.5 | 79.3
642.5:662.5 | 120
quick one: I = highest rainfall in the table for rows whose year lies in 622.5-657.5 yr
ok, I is 128.3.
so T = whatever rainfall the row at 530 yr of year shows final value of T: 135.7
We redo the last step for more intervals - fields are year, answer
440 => 103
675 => 122.4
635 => 110.9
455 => 96.7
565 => 128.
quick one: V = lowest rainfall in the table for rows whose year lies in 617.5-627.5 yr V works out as 103.6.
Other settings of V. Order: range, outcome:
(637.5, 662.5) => 114.2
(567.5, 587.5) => 101.6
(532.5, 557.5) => 120.2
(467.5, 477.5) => 126.1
